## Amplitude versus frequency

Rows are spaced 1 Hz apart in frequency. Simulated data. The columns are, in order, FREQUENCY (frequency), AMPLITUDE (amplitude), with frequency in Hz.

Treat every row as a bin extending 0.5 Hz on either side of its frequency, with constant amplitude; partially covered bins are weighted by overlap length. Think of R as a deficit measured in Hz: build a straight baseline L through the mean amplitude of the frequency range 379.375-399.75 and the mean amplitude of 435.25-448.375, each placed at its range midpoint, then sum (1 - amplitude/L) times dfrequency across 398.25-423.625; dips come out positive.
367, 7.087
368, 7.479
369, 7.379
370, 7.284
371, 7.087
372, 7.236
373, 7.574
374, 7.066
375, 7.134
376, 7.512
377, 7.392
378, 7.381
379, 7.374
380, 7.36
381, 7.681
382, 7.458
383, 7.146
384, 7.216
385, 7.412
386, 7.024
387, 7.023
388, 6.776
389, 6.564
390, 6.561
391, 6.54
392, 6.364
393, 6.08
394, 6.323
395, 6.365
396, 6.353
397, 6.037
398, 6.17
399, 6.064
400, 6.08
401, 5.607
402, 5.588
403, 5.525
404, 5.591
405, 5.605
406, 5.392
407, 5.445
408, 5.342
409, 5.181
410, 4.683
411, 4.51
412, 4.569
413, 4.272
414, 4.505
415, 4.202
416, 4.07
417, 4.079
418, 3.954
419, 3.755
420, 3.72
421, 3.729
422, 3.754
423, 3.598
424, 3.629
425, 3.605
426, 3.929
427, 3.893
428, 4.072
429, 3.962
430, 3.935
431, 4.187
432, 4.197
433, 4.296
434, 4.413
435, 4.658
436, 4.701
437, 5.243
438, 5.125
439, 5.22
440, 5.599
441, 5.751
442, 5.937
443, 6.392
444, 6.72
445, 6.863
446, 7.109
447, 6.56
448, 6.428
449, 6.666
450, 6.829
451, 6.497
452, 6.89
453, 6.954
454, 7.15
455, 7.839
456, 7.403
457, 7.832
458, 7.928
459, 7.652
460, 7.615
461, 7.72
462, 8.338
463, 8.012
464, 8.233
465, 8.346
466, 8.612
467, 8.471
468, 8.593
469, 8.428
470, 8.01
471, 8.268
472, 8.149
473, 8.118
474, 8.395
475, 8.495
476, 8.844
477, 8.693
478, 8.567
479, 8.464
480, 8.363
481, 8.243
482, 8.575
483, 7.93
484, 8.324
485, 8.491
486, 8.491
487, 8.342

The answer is 6.6 Hz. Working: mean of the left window 6.72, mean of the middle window 4.76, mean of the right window 5.94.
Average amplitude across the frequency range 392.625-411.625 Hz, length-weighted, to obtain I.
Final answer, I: 5.67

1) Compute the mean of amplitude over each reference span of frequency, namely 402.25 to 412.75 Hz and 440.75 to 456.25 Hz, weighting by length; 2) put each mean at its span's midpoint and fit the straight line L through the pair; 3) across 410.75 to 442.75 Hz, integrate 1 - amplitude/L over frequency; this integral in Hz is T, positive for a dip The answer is 8.5 Hz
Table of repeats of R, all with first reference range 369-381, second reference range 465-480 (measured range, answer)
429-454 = 7.4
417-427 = 5.2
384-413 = 6.2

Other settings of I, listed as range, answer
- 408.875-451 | 4.84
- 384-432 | 5.15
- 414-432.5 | 3.92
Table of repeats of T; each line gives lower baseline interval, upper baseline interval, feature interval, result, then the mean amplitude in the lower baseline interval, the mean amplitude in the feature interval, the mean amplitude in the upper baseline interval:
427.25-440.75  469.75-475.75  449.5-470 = -2.1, 4.59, 7.77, 8.27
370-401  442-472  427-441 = 5.2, 6.86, 4.6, 7.51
